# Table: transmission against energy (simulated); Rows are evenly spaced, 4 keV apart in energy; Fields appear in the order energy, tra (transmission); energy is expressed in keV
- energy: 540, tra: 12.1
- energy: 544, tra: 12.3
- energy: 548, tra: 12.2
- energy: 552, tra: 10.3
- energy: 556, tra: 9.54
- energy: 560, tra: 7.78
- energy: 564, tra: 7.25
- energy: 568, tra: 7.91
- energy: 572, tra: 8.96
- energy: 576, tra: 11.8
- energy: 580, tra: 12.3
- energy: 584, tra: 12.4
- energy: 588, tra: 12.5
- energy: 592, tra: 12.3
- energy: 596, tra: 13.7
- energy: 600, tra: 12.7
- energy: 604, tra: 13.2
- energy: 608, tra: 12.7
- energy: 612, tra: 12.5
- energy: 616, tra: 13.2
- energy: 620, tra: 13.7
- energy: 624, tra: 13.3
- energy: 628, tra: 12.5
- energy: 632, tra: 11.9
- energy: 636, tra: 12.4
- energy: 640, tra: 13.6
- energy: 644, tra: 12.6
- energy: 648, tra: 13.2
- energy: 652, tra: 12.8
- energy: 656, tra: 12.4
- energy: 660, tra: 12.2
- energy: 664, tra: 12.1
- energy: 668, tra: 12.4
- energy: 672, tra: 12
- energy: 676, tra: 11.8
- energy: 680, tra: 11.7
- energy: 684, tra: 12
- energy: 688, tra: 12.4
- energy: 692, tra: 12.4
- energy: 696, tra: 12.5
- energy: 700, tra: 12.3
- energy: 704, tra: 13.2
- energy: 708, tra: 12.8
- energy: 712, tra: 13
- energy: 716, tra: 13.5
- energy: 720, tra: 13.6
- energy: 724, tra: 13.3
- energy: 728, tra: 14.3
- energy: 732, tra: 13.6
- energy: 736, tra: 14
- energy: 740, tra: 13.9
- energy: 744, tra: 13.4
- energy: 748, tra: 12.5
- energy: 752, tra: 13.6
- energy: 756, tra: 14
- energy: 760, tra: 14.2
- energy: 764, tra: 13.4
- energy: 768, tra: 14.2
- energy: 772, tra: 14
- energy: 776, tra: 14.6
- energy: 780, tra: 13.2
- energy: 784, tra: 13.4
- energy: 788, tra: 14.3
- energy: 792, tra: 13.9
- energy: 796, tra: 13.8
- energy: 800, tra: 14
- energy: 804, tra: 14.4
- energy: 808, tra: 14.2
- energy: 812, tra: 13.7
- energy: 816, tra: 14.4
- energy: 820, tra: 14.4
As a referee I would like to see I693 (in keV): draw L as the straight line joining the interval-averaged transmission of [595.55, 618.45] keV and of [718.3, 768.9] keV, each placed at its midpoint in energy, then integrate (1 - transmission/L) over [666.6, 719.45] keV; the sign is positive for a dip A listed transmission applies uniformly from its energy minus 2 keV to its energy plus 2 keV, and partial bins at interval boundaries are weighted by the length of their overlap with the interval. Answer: 3.6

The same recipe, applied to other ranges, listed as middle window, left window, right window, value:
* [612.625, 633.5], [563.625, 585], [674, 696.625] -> -3.5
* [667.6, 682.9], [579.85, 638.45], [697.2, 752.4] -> 1.4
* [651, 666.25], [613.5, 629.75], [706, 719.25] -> 0.9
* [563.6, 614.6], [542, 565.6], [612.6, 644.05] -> -1.4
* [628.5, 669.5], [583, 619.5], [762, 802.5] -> 1.8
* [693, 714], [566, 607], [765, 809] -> 0.5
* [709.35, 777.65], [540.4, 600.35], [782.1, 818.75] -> -2.3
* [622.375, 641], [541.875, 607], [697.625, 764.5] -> -1.1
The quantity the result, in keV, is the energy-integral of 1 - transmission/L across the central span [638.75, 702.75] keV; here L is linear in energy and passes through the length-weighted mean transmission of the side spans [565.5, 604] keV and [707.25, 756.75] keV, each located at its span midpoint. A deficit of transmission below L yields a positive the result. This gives 1.6 keV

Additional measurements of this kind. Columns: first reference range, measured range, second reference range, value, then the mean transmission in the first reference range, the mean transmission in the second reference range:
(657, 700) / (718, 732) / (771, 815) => -0.89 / 12.2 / 14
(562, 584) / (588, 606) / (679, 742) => -4.27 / 9.89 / 13.1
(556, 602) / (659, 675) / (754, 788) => 0.10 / 10.8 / 13.9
